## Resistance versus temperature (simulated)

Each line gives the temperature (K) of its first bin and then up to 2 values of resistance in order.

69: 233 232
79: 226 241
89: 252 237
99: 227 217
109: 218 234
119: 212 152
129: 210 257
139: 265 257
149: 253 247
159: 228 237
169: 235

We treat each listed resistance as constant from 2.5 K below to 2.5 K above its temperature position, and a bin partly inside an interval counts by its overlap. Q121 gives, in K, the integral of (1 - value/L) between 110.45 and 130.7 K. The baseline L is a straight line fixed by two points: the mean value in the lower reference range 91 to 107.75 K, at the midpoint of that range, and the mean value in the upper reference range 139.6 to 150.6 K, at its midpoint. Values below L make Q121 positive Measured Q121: 3.2 K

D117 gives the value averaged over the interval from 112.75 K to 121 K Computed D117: 222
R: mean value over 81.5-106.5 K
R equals 235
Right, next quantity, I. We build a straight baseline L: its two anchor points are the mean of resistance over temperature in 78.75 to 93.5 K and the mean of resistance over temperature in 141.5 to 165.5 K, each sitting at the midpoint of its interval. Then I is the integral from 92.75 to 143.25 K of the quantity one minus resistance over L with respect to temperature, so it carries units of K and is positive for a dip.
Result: 4.0 K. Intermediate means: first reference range 241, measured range 224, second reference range 245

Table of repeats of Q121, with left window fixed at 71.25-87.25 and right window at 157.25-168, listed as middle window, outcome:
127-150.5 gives -1.6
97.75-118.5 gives 1.0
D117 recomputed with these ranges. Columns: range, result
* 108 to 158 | 231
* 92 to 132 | 214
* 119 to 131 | 186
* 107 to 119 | 223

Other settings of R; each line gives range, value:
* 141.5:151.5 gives 255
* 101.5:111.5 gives 218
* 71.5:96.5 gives 238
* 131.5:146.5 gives 260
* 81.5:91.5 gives 246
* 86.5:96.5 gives 244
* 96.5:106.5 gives 222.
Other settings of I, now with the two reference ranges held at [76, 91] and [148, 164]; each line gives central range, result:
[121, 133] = 2.41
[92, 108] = 0.91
